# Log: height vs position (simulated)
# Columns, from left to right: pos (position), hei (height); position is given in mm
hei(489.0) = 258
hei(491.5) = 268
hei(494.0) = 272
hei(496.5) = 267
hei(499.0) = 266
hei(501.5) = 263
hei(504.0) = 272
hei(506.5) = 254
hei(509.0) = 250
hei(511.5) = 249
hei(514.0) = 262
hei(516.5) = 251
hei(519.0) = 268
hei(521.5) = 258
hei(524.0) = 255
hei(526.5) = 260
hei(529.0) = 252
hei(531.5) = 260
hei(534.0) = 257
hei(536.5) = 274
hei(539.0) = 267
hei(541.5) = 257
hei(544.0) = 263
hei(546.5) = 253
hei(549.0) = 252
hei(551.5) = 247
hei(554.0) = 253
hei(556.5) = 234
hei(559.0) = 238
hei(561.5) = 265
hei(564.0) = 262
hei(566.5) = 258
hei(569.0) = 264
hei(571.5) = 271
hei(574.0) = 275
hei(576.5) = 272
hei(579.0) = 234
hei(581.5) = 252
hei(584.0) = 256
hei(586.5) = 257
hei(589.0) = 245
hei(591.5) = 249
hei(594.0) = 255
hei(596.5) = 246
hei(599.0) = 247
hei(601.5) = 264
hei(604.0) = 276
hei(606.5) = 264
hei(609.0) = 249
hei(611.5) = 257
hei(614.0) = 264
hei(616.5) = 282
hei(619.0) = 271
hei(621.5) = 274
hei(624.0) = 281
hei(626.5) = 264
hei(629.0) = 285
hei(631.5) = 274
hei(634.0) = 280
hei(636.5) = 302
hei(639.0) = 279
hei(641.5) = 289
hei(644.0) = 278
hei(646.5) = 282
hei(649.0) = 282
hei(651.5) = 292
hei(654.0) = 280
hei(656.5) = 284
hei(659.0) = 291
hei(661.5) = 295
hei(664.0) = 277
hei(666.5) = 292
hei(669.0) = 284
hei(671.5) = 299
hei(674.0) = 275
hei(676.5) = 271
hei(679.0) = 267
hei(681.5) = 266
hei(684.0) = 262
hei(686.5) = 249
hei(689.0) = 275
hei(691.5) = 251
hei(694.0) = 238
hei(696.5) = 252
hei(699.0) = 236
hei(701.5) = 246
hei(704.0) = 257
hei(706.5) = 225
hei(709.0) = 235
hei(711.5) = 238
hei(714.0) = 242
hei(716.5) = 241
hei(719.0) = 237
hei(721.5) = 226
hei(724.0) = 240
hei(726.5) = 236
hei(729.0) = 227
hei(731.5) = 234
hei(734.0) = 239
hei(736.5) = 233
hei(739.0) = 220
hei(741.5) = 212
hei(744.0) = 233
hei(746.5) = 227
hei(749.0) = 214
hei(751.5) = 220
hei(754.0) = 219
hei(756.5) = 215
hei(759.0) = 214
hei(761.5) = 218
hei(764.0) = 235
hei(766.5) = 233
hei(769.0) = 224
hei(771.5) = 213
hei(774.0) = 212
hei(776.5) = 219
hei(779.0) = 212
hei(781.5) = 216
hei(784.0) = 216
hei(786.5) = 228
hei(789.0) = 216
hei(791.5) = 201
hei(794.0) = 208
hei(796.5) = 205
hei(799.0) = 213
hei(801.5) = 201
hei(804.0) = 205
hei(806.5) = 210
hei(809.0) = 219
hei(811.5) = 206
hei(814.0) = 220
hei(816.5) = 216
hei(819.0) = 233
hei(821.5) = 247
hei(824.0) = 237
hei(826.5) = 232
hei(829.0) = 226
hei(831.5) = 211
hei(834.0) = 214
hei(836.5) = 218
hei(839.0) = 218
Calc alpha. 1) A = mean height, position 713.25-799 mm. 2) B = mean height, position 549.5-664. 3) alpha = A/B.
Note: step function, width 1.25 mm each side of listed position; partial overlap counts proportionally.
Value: 0.8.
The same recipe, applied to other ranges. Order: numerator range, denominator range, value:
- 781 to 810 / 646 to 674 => 0.74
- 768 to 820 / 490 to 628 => 0.82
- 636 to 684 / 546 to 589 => 1.11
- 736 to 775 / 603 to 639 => 0.81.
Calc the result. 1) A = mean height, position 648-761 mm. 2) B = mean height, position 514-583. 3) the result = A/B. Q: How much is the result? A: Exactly 1.0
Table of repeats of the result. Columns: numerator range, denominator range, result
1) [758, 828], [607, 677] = 0.78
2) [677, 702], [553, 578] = 0.98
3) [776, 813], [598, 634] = 0.79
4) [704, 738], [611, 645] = 0.85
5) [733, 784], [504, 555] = 0.86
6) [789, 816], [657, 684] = 0.75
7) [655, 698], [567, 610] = 1.06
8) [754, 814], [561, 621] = 0.83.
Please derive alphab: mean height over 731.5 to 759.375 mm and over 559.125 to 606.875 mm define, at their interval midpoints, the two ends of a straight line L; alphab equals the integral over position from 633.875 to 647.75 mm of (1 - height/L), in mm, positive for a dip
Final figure -2.25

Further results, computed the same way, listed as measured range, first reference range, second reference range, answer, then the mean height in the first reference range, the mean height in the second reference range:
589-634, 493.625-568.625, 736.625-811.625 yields -3.8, 258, 217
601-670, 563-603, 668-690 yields -3.5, 257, 272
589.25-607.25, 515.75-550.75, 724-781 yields -0.6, 259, 223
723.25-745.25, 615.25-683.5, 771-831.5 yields 1.4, 281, 217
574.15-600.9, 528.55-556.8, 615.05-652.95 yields 1.6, 257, 281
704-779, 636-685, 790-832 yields 6.0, 282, 217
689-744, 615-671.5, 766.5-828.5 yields 3.2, 283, 217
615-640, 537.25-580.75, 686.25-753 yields -3.1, 257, 236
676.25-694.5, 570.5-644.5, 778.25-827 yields -1.0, 266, 217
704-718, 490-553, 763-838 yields -0.4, 260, 218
